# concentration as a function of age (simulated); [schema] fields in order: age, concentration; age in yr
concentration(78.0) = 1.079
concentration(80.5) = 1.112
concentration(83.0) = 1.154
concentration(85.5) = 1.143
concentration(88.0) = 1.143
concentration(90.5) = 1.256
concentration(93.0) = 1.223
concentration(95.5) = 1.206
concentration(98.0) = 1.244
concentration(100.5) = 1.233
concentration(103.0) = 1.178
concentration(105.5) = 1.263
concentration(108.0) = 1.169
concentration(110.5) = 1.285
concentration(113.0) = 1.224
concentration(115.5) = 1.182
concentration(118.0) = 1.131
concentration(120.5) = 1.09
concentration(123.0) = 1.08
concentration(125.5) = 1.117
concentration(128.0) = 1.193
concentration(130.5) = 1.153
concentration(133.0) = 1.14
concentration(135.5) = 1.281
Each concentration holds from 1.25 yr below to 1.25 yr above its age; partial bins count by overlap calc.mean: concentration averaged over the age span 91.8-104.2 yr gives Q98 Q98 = 1.22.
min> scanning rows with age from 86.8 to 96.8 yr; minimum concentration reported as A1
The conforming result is 1.143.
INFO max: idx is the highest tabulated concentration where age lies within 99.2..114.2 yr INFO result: 1.285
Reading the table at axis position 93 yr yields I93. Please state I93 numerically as 1.223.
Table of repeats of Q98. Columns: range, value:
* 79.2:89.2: 1.14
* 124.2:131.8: 1.15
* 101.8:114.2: 1.22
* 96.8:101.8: 1.24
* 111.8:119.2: 1.18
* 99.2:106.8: 1.22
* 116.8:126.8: 1.1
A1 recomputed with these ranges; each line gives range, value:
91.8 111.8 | 1.169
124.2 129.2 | 1.117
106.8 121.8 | 1.09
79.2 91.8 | 1.112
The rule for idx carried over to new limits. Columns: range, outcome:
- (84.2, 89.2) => 1.143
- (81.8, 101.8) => 1.256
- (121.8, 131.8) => 1.193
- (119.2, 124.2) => 1.09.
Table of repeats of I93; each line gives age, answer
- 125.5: 1.117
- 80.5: 1.112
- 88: 1.143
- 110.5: 1.285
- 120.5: 1.09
